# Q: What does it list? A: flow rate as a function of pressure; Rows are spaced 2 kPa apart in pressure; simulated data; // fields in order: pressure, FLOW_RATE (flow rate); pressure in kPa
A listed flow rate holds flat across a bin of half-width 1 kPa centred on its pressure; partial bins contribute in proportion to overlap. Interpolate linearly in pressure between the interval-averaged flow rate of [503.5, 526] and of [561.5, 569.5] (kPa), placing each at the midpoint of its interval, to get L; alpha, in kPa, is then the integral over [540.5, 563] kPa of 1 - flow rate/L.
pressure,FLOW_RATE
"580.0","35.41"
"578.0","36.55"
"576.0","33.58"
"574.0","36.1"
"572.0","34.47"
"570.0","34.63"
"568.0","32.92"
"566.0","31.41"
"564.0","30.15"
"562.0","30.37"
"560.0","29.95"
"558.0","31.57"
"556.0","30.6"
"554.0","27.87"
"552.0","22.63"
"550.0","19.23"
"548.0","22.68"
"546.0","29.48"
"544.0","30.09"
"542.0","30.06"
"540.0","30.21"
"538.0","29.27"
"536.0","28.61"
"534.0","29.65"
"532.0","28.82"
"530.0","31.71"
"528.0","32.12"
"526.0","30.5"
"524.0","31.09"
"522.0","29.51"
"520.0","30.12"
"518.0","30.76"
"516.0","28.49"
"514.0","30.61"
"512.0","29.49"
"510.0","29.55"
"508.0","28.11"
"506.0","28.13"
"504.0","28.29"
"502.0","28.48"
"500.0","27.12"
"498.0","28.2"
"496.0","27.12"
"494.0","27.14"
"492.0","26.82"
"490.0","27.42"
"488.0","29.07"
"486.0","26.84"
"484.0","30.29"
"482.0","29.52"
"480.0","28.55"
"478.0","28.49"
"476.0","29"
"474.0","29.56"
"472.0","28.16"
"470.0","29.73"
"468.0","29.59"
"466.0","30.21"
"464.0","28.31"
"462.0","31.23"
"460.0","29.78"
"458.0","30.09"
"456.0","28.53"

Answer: 2.34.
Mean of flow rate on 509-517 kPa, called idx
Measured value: 29.5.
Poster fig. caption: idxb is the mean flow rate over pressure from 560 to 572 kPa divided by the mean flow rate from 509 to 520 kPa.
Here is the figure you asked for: 1.07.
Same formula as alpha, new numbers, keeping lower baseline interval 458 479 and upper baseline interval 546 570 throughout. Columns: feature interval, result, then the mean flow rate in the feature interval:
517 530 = -0.87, 30.8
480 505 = 0.97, 28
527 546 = -0.89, 30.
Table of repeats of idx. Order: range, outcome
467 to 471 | 29.7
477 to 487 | 28.7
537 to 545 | 29.9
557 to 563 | 30.6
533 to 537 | 29.1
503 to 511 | 28.5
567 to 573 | 34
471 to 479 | 28.8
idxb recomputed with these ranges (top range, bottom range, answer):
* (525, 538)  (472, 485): 1.03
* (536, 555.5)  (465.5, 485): 0.92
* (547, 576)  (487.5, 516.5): 1.05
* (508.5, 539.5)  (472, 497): 1.06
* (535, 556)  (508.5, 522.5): 0.91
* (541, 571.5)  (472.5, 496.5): 1.02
